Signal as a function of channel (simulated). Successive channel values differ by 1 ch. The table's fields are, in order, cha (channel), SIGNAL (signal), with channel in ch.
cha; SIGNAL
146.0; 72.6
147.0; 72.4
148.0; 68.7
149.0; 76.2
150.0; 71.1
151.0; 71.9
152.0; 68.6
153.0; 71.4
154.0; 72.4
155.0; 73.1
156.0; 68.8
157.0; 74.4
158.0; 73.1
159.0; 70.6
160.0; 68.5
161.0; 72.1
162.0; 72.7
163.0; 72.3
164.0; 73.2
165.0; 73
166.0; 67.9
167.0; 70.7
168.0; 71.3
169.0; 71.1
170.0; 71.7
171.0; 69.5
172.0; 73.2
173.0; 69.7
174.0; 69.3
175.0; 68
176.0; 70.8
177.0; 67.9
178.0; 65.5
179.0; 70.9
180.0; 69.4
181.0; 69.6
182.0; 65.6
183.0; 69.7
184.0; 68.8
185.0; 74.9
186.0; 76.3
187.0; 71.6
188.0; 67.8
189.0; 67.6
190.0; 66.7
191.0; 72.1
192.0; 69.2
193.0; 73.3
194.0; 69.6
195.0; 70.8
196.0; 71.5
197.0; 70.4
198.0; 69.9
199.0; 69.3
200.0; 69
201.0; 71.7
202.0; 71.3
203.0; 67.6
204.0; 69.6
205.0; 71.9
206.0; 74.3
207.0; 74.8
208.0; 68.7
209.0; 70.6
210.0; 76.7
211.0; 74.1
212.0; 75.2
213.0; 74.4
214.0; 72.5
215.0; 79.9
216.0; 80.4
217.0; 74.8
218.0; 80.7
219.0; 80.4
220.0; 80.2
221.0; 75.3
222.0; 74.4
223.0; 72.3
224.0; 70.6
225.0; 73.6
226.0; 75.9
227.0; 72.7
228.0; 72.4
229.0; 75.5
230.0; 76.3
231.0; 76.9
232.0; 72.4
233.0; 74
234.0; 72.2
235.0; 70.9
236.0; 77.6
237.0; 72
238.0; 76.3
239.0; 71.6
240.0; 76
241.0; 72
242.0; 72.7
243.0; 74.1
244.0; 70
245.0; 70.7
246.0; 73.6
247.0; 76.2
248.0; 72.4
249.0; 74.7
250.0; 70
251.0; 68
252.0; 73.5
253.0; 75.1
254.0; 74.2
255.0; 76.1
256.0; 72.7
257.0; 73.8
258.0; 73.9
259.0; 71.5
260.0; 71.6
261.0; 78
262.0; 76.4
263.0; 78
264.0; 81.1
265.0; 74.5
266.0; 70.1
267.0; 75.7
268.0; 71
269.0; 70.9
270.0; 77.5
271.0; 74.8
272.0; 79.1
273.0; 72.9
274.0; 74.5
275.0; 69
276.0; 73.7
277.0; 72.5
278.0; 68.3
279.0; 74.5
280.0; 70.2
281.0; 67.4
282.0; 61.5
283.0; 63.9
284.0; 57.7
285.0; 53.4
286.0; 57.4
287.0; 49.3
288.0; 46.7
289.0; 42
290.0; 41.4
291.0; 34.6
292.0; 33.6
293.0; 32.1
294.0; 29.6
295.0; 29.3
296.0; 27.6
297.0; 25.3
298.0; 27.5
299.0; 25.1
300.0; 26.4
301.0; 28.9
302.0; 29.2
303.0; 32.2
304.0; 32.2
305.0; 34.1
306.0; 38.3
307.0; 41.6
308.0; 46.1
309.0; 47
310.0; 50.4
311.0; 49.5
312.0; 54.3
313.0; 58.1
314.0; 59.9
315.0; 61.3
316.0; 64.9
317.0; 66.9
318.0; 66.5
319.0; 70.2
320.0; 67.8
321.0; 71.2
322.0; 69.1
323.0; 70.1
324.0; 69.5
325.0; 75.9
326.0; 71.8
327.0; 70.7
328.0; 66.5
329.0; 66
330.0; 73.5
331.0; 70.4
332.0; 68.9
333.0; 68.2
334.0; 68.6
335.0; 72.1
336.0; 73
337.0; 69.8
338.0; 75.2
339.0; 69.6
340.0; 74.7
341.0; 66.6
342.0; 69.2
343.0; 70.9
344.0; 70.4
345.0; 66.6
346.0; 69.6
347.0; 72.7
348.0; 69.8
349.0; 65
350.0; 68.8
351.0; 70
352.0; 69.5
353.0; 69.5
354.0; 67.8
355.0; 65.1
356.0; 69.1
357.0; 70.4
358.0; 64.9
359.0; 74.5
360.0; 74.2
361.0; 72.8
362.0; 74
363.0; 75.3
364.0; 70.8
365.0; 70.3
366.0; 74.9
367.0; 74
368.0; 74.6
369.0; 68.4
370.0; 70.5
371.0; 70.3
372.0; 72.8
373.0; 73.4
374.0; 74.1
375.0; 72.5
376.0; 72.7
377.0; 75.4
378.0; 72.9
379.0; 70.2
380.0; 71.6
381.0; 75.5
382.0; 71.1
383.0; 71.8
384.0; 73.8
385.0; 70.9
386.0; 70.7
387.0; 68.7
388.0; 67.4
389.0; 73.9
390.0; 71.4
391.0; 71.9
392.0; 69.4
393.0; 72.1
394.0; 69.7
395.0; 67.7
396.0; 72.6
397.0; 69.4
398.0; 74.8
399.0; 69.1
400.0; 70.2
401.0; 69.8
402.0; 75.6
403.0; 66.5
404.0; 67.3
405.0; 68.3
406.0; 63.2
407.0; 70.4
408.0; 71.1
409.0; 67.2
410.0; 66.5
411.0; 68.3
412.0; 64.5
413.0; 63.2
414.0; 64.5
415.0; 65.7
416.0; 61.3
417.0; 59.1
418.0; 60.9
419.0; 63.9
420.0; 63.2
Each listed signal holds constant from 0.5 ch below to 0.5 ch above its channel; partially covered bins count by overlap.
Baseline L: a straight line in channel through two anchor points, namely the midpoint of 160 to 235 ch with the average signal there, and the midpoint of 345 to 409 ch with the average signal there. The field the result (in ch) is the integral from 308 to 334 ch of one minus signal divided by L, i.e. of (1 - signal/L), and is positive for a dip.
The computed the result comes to 2.3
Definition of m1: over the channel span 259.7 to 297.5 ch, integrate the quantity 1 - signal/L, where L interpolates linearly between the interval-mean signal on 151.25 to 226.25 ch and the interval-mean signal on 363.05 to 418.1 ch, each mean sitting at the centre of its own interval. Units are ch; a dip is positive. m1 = 5.5 ch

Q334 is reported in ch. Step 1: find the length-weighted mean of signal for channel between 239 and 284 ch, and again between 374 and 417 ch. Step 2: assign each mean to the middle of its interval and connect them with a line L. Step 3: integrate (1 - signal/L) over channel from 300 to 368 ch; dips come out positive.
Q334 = 6.6 ch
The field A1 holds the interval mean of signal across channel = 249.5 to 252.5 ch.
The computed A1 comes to 70.5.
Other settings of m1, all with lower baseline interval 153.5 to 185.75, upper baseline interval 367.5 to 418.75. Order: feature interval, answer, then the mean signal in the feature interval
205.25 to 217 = -0.7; 74.6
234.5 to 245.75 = -0.4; 73.1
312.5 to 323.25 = 0.6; 65.9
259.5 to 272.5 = -0.9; 75.3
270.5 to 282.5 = -0.2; 71.5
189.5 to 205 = 0.1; 70.2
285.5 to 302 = 8.4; 34.6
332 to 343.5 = -0.1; 70.6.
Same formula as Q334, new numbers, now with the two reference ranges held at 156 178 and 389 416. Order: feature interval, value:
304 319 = 3.6 ch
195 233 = -1.8 ch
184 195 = 0.0 ch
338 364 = -0.3 ch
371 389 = -0.8 ch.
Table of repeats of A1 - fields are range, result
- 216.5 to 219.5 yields 78.6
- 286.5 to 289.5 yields 46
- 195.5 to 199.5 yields 70.3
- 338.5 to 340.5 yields 72.2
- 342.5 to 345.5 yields 69.3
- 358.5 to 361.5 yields 73.8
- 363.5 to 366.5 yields 72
